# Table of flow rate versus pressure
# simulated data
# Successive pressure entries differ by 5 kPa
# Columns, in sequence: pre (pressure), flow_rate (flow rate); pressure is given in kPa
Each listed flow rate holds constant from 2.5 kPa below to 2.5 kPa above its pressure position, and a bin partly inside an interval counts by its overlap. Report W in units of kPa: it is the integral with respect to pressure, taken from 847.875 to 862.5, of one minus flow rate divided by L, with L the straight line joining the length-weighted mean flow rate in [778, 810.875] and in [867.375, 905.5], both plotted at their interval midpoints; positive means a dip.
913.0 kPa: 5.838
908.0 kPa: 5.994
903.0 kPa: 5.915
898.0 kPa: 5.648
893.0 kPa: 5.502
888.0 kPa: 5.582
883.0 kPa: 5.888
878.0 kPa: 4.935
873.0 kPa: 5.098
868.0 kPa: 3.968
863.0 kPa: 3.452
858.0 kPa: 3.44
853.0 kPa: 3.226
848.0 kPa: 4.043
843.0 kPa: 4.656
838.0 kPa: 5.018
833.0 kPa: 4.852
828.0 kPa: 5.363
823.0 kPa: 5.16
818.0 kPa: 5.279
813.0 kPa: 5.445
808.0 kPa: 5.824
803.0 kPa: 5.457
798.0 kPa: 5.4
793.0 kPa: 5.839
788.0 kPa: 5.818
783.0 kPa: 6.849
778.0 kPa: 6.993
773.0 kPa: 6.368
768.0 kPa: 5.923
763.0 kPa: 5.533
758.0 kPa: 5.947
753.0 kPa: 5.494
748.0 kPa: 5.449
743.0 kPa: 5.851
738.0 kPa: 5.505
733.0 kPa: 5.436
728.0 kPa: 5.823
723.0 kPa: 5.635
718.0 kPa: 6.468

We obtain 5.5 kPa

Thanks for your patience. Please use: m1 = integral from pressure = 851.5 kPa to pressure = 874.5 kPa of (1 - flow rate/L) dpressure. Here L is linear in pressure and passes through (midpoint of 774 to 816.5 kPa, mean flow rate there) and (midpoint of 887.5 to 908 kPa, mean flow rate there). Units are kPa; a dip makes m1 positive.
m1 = 7.9 kPa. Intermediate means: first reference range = 5.95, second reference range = 5.71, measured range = 3.81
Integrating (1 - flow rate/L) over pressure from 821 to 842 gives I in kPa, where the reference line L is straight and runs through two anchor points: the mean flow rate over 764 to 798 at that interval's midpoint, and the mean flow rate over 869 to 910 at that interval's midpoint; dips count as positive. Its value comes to 2.90 kPa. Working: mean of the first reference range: 6.2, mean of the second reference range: 5.51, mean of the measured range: 5.07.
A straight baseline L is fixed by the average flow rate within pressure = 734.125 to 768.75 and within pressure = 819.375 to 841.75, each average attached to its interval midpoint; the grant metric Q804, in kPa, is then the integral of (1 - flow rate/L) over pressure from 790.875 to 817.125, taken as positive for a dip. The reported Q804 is -1.5 kPa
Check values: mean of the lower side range 5.65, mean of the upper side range 5.08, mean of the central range 5.57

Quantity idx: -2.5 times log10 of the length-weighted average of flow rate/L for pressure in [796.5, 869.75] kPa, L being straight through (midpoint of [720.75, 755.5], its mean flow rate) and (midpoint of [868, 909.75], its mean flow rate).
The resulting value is 0.17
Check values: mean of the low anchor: 5.6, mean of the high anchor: 5.47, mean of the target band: 4.7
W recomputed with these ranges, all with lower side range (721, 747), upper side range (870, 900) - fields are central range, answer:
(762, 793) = -3.8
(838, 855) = 4.1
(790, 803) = -0.1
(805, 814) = -0.2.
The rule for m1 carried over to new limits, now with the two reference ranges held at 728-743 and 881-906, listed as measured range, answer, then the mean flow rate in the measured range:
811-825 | 0.89 kPa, 5.29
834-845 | 1.59 kPa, 4.85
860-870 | 3.52 kPa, 3.68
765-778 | -1.54 kPa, 6.28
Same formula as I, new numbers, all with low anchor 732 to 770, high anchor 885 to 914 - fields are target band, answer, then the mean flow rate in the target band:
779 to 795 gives -1.65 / 6.26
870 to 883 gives 1.33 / 5.14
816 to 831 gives 1.16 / 5.25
